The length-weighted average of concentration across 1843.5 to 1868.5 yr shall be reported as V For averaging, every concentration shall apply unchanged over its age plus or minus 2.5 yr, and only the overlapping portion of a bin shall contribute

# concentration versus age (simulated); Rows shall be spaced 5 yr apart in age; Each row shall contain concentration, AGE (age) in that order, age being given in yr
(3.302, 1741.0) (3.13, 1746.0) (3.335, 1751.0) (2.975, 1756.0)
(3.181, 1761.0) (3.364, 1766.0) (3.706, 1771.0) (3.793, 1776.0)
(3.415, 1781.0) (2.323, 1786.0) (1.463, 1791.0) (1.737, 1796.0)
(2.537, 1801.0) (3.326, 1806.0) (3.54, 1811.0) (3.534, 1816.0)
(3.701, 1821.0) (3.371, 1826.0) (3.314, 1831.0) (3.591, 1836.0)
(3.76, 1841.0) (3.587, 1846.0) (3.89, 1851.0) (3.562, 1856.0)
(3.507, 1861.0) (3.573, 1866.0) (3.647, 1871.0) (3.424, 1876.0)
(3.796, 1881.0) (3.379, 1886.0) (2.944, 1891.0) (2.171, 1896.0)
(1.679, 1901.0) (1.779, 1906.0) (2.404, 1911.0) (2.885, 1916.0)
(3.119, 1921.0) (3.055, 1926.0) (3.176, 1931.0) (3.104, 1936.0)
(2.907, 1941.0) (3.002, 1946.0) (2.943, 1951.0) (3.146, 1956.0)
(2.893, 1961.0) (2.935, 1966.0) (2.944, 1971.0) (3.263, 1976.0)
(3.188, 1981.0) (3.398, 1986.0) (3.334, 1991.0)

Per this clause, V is 3.62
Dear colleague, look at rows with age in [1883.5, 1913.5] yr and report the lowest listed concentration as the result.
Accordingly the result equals 1.679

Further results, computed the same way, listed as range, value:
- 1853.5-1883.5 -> 3.424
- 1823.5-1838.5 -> 3.314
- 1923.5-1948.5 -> 2.907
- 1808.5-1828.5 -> 3.371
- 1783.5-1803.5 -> 1.463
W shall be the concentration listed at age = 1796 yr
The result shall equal 1.737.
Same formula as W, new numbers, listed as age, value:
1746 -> 3.13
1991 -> 3.334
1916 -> 2.885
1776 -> 3.793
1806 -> 3.326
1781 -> 3.415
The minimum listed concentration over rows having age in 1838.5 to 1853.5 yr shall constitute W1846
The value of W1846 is 3.587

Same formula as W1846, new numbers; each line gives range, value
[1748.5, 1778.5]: 2.975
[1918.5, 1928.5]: 3.055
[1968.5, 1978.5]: 2.944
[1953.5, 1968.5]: 2.893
